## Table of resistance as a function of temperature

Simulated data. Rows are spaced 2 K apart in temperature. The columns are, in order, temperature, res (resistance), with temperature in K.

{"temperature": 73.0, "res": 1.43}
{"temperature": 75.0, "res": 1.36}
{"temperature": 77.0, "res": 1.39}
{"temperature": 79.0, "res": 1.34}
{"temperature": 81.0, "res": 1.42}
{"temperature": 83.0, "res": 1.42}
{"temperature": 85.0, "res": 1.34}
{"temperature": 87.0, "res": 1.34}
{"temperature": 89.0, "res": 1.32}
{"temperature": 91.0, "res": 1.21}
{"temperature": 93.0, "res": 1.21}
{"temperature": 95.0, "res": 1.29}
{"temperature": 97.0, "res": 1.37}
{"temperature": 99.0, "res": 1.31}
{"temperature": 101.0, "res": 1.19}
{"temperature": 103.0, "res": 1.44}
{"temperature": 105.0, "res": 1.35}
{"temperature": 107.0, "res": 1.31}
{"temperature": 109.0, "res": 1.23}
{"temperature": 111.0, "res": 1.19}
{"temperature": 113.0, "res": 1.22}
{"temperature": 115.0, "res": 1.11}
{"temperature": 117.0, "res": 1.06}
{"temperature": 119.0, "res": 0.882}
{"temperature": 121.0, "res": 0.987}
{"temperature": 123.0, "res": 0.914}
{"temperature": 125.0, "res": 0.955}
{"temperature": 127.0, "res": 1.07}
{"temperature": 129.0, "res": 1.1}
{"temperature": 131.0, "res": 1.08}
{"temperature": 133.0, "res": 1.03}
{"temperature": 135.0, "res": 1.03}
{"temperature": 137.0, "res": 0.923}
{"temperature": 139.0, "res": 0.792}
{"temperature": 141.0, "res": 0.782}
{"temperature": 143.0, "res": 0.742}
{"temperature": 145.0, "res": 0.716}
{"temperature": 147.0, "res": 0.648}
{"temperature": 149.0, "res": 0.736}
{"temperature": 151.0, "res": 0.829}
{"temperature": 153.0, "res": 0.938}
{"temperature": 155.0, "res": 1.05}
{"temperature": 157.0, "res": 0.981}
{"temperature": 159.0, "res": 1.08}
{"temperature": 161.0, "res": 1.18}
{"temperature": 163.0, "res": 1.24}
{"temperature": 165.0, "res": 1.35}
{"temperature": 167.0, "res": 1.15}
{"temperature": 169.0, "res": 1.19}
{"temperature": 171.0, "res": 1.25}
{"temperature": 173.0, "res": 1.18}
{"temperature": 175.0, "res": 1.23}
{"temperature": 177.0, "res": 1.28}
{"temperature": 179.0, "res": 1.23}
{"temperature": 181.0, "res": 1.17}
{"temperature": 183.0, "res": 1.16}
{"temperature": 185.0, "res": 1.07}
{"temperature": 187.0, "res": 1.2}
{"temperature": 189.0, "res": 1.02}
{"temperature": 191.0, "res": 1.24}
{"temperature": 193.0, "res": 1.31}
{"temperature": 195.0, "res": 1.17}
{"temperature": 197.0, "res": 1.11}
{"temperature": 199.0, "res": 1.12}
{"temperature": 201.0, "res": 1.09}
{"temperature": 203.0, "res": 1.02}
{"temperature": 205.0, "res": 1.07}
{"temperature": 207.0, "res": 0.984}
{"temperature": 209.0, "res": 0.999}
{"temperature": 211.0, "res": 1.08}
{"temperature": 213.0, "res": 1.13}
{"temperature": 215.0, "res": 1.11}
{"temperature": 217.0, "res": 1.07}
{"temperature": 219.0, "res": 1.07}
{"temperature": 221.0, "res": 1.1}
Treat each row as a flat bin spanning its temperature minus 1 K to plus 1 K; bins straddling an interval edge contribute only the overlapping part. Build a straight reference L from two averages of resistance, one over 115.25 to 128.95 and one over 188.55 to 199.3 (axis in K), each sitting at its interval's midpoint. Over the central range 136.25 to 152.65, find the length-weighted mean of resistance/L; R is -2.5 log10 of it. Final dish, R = 0.33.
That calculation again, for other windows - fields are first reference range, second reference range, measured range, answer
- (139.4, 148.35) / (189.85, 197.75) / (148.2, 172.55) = -0.22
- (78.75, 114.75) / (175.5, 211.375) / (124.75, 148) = 0.34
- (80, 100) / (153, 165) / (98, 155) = 0.19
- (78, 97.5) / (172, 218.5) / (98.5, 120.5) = 0.07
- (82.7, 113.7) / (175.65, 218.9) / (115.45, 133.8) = 0.23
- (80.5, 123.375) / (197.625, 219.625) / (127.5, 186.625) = 0.10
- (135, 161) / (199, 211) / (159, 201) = -0.22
